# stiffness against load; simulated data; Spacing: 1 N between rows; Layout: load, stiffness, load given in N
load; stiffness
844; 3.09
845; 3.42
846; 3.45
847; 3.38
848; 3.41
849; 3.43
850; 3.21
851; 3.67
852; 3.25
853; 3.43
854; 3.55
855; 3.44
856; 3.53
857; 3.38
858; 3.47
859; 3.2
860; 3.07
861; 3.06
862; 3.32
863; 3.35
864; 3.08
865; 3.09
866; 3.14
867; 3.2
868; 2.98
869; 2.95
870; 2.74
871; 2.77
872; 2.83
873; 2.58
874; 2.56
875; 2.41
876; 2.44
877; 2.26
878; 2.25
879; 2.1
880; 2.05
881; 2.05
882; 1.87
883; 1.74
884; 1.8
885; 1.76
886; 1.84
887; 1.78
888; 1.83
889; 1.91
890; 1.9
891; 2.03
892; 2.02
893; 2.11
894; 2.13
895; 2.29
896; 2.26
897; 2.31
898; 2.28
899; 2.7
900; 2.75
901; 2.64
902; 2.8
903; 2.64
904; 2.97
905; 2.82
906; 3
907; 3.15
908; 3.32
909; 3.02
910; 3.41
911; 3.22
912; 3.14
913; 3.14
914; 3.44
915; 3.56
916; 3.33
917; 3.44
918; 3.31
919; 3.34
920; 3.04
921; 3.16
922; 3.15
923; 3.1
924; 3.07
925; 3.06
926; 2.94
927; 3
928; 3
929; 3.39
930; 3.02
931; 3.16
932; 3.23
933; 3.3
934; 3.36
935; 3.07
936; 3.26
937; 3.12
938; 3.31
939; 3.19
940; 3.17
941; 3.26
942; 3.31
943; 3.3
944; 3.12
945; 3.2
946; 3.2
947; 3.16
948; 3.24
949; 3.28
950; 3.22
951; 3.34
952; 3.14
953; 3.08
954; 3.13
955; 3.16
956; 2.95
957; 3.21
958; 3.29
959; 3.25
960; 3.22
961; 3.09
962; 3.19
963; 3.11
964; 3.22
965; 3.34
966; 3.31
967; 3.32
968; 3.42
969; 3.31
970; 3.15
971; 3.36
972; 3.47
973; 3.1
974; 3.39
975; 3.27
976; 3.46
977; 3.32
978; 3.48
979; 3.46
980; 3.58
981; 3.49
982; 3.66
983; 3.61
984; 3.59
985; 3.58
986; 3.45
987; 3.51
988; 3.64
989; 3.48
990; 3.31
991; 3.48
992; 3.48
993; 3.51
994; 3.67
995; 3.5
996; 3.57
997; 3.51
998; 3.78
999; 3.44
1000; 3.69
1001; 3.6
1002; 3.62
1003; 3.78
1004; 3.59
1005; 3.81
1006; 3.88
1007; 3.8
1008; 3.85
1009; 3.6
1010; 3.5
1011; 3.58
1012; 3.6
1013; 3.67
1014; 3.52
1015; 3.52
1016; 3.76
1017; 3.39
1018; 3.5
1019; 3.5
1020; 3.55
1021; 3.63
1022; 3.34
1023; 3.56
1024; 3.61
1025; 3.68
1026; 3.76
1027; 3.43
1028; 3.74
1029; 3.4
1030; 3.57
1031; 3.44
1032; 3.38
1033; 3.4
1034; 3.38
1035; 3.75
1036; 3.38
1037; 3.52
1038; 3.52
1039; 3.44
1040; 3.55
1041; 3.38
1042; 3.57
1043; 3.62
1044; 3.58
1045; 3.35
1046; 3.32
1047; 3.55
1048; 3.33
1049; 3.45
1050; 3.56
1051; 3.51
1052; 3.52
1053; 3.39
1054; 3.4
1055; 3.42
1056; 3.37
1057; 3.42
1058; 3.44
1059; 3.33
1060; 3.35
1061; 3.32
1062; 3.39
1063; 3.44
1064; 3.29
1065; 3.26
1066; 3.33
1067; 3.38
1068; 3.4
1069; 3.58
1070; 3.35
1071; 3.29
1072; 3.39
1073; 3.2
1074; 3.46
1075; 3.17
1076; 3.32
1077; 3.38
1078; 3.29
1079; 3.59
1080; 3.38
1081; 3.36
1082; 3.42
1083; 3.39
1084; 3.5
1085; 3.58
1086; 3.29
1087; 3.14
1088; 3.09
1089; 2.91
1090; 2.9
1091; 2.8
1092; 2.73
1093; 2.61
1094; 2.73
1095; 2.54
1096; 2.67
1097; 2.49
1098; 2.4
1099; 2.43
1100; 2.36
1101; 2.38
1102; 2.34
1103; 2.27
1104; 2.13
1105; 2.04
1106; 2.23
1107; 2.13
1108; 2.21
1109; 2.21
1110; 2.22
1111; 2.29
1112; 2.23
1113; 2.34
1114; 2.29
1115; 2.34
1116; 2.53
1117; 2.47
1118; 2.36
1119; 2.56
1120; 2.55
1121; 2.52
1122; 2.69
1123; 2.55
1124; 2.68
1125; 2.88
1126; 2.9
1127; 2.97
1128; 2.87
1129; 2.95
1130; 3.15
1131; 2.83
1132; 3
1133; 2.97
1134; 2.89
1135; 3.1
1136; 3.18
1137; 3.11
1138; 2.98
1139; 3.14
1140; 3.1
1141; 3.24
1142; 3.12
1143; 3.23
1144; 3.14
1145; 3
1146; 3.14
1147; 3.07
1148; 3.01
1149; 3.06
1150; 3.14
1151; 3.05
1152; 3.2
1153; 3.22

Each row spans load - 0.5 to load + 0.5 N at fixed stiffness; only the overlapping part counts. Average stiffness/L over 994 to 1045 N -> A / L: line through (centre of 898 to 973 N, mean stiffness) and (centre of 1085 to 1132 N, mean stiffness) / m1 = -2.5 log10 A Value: -0.23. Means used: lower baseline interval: 3.16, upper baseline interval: 2.58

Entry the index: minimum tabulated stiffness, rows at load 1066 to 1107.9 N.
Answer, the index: 2.04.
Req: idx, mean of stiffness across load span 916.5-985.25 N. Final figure 3.25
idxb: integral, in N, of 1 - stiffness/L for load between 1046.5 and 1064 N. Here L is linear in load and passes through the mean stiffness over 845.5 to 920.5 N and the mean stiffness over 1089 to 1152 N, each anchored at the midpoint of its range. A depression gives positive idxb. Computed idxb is -4.40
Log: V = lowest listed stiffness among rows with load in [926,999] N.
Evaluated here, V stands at 2.94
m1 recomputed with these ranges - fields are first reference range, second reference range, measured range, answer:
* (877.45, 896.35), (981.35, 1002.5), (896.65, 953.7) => -0.22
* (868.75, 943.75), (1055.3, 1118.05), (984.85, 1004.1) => -0.25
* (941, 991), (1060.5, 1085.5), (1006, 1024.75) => -0.08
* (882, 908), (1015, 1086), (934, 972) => -0.18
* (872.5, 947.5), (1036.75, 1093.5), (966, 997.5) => -0.14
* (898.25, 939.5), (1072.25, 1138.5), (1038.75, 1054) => -0.20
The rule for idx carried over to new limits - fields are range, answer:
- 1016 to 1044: 3.52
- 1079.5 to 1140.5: 2.73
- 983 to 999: 3.54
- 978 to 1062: 3.53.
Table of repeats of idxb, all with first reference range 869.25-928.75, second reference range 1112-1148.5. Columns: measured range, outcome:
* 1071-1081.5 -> -2.07 N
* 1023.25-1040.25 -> -4.72 N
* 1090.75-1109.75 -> 2.85 N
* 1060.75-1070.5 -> -2.04 N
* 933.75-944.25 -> -2.14 N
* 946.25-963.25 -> -3.10 N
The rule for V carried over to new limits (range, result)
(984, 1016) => 3.31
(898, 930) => 2.28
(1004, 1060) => 3.32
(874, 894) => 1.74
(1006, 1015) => 3.5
